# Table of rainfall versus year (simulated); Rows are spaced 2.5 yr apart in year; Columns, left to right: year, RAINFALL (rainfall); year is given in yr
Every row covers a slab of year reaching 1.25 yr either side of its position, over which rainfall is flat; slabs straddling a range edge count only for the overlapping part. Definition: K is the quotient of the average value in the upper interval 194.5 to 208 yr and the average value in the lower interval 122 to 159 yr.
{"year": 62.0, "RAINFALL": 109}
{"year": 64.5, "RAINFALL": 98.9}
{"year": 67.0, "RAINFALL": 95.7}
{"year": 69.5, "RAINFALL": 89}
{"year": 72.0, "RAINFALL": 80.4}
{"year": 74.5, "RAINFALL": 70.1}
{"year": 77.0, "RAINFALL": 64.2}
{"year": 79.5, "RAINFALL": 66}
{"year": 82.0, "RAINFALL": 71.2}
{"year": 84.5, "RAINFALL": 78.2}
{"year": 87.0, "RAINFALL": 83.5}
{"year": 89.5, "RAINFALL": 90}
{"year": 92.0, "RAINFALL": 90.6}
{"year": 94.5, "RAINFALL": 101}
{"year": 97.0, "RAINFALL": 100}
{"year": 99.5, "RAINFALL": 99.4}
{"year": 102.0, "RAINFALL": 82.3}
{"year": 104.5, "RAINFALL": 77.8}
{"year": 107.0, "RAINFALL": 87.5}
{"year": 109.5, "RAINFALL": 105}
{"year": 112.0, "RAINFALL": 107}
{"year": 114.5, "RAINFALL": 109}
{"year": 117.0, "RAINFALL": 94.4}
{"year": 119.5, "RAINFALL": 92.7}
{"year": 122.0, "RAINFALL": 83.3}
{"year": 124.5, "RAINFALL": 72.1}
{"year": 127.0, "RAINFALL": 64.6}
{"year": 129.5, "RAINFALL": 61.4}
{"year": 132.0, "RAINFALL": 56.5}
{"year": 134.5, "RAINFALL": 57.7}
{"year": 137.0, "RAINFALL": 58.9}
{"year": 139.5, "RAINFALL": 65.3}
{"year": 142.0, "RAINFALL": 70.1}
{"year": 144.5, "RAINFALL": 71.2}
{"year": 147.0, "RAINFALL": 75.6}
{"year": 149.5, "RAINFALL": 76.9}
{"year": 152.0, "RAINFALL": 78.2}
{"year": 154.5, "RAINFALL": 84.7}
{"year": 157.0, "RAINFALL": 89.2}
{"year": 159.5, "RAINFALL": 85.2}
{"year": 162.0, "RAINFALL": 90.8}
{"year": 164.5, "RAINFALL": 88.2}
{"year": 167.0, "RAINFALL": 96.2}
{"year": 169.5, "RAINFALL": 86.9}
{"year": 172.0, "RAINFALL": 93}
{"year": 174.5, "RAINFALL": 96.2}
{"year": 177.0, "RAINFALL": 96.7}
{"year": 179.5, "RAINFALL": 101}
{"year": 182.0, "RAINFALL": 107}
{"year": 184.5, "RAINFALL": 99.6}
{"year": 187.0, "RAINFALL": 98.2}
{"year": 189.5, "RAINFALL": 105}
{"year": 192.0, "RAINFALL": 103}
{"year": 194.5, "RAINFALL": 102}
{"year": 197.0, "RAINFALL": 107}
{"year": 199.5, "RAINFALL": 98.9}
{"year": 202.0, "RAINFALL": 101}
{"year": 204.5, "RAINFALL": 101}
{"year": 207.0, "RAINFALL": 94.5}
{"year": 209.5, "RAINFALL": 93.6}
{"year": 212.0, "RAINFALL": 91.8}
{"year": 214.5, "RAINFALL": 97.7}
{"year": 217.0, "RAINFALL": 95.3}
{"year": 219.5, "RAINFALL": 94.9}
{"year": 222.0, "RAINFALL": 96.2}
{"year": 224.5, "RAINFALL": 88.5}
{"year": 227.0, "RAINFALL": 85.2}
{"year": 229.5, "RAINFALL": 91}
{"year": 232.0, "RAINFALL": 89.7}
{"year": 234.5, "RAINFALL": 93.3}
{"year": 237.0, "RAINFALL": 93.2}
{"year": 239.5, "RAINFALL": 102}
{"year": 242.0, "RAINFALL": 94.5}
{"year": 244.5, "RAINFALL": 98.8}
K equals 1.42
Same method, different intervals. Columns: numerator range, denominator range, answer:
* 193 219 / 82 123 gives 1.07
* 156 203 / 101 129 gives 1.10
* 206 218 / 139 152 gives 1.30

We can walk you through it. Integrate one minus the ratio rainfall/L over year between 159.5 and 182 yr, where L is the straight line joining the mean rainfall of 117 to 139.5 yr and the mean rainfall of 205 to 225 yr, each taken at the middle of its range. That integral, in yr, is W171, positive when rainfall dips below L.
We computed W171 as -3.3 yr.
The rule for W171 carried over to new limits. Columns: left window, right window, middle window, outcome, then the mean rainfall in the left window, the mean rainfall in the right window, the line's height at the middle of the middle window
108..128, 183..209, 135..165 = 5.7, 91.3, 101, 95.2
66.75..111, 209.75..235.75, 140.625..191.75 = -0.2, 85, 92.4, 89.3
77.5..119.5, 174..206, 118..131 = 2.5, 89.8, 101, 93.1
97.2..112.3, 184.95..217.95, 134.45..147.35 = 3.9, 92.8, 99.2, 95.2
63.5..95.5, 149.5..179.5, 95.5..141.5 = 2.0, 82.7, 89.5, 85.8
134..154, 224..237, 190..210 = -4.2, 70.2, 90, 83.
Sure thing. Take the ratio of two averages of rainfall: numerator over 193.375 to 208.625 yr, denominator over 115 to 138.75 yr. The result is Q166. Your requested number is 1.39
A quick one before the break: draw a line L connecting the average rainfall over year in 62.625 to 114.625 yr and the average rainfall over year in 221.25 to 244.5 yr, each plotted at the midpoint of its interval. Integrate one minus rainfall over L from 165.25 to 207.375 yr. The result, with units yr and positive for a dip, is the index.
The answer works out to -3.7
